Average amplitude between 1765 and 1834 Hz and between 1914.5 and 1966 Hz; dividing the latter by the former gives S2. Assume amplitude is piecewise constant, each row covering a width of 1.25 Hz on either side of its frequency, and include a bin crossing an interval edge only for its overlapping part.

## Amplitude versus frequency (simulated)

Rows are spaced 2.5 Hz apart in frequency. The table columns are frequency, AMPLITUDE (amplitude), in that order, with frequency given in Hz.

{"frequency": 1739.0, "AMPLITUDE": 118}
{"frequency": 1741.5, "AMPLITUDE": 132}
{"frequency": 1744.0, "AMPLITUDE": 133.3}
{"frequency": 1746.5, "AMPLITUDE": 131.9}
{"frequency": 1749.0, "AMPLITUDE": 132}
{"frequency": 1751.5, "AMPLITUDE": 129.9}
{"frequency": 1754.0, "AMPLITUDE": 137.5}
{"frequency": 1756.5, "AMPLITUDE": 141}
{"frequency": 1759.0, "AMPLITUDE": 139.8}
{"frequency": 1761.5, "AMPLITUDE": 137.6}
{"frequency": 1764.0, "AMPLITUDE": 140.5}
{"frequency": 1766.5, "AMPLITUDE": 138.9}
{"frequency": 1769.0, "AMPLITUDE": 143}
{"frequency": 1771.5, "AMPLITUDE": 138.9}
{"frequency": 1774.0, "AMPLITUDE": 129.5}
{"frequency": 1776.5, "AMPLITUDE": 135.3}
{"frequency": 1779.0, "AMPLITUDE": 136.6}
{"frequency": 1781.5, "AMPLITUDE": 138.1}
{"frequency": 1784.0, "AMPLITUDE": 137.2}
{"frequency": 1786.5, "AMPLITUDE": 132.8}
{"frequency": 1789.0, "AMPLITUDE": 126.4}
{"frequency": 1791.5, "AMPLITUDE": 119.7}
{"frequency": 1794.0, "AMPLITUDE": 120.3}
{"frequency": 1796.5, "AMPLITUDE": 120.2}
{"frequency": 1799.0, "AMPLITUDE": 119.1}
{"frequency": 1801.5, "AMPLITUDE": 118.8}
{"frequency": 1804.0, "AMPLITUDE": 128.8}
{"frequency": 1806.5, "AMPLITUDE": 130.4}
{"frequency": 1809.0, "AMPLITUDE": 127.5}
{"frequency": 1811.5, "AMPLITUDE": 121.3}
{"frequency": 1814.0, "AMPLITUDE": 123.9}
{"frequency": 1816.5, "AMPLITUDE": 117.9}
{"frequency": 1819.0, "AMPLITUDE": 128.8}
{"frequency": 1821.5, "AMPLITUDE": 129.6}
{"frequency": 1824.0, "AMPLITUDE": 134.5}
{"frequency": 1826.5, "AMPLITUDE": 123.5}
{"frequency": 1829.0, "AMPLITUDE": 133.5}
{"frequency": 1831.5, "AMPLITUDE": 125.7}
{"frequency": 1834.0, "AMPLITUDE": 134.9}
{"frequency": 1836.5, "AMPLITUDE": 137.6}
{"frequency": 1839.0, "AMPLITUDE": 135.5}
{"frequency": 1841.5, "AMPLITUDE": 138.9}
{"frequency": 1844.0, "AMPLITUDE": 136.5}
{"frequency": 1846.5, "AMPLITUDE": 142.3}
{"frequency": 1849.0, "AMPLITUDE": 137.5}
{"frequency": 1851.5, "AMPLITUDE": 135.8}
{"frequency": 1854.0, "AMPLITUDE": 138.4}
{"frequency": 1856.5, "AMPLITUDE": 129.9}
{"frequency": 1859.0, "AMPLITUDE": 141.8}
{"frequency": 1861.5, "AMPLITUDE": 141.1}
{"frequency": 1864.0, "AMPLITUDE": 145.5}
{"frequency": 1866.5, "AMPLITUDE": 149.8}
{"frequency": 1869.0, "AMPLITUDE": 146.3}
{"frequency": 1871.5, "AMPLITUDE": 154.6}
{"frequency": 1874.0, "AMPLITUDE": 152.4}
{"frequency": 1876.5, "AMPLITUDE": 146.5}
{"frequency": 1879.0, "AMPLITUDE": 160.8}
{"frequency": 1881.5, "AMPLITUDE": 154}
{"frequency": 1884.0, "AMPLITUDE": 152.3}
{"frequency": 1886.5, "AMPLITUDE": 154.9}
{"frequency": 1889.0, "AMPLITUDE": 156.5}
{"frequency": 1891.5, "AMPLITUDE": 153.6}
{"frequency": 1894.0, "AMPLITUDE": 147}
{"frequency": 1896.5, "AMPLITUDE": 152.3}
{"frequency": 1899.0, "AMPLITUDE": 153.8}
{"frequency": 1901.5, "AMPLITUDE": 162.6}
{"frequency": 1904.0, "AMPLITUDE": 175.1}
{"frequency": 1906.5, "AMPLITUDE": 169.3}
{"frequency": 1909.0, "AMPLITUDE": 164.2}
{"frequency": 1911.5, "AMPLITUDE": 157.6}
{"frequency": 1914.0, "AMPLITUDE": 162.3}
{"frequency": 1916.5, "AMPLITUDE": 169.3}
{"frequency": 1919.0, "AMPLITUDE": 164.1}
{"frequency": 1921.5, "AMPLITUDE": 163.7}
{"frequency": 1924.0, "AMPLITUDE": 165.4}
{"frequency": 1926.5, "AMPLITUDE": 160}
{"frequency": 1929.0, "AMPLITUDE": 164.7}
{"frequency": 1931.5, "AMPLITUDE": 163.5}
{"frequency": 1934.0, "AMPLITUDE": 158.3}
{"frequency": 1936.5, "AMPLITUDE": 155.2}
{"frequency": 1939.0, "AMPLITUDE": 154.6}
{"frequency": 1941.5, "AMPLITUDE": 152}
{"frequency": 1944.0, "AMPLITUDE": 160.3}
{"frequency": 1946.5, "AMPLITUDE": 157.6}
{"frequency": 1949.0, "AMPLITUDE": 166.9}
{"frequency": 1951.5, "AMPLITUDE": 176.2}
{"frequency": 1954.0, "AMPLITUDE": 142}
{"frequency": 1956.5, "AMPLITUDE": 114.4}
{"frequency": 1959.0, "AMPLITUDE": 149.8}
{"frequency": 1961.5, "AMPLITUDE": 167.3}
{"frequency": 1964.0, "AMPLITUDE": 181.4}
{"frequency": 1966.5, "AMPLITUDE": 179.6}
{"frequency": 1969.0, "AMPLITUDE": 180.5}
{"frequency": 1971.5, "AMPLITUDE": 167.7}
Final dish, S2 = 1.2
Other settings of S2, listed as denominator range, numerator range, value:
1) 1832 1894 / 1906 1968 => 1.11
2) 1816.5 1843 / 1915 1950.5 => 1.23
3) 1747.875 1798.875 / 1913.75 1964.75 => 1.19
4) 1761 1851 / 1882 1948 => 1.22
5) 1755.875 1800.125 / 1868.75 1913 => 1.18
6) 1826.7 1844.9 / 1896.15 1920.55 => 1.22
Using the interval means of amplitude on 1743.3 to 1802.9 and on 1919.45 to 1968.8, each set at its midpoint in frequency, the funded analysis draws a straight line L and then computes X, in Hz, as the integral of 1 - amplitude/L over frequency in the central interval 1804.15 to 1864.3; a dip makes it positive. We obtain 4.07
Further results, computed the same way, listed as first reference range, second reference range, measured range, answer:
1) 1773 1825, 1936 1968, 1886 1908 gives -1.7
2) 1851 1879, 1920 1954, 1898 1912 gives -1.0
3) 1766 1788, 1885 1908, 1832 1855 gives 1.8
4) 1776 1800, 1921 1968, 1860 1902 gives -1.4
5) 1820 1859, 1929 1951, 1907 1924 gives -1.2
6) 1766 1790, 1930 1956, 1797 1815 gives 2.0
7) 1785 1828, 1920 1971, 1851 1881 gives -1.1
